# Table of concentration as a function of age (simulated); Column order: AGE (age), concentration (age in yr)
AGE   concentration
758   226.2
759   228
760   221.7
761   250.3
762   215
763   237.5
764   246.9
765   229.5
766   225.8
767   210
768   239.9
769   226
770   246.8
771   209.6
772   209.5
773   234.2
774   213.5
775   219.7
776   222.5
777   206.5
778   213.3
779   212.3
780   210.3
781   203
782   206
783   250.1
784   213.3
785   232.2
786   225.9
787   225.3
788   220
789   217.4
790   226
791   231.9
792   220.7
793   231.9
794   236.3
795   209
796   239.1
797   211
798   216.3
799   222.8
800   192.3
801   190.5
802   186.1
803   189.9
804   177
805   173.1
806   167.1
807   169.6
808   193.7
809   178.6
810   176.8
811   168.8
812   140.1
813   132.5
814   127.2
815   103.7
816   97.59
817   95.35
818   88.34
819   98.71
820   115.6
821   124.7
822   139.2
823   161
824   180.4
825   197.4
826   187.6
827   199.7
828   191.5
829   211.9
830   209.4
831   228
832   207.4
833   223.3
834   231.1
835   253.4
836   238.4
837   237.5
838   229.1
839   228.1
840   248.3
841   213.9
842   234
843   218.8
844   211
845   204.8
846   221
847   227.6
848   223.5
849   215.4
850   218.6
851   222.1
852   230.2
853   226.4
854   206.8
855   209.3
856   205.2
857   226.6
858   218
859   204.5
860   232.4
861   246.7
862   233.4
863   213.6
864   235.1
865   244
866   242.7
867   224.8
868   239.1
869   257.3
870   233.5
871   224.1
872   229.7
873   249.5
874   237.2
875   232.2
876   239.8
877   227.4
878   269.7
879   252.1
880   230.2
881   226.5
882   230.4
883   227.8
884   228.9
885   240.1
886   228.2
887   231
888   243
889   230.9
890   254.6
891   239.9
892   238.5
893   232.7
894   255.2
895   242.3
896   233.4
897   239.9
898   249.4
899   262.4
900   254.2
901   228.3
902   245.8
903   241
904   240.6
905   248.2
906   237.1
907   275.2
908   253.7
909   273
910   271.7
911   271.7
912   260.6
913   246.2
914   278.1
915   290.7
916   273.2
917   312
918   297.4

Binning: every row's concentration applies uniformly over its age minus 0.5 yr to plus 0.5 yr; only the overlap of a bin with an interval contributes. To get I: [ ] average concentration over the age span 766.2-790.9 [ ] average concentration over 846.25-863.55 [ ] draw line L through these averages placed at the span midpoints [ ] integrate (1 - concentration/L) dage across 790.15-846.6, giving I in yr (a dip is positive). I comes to 8.0 yr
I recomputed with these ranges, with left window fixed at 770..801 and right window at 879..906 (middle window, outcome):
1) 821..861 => 2.8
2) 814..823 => 4.5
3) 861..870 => -0.1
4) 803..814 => 2.8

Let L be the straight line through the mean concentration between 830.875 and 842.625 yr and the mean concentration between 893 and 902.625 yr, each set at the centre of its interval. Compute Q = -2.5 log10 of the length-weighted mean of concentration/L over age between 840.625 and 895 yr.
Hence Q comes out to 0.04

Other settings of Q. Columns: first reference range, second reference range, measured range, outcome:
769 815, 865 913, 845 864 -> 0.04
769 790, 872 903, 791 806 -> 0.09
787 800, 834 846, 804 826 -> 0.47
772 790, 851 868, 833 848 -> -0.02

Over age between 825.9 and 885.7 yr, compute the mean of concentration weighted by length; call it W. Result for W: 227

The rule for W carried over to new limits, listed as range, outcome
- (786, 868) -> 200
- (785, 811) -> 205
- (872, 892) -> 238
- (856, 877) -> 232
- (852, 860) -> 216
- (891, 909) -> 246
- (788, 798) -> 224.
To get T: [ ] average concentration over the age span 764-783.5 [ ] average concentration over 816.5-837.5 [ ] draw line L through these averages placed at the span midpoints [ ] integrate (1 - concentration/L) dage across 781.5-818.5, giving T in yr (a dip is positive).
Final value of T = 2.6 yr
